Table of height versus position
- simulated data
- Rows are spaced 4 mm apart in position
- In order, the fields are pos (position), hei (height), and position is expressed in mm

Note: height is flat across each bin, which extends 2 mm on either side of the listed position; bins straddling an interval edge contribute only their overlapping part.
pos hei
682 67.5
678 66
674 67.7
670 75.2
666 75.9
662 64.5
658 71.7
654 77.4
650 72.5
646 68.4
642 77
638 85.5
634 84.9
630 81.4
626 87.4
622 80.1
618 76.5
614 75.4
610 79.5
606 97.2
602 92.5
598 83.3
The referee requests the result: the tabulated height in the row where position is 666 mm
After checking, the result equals 75.9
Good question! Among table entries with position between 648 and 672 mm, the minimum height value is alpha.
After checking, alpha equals 64.5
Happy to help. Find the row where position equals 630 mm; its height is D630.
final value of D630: 81.4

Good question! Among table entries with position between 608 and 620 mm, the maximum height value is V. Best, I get 79.5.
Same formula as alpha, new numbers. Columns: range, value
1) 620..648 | 68.4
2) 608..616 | 75.4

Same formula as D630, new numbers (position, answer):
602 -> 92.5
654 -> 77.4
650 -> 72.5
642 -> 77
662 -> 64.5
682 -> 67.5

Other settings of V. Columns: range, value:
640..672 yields 77.4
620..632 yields 87.4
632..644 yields 85.5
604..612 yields 97.2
